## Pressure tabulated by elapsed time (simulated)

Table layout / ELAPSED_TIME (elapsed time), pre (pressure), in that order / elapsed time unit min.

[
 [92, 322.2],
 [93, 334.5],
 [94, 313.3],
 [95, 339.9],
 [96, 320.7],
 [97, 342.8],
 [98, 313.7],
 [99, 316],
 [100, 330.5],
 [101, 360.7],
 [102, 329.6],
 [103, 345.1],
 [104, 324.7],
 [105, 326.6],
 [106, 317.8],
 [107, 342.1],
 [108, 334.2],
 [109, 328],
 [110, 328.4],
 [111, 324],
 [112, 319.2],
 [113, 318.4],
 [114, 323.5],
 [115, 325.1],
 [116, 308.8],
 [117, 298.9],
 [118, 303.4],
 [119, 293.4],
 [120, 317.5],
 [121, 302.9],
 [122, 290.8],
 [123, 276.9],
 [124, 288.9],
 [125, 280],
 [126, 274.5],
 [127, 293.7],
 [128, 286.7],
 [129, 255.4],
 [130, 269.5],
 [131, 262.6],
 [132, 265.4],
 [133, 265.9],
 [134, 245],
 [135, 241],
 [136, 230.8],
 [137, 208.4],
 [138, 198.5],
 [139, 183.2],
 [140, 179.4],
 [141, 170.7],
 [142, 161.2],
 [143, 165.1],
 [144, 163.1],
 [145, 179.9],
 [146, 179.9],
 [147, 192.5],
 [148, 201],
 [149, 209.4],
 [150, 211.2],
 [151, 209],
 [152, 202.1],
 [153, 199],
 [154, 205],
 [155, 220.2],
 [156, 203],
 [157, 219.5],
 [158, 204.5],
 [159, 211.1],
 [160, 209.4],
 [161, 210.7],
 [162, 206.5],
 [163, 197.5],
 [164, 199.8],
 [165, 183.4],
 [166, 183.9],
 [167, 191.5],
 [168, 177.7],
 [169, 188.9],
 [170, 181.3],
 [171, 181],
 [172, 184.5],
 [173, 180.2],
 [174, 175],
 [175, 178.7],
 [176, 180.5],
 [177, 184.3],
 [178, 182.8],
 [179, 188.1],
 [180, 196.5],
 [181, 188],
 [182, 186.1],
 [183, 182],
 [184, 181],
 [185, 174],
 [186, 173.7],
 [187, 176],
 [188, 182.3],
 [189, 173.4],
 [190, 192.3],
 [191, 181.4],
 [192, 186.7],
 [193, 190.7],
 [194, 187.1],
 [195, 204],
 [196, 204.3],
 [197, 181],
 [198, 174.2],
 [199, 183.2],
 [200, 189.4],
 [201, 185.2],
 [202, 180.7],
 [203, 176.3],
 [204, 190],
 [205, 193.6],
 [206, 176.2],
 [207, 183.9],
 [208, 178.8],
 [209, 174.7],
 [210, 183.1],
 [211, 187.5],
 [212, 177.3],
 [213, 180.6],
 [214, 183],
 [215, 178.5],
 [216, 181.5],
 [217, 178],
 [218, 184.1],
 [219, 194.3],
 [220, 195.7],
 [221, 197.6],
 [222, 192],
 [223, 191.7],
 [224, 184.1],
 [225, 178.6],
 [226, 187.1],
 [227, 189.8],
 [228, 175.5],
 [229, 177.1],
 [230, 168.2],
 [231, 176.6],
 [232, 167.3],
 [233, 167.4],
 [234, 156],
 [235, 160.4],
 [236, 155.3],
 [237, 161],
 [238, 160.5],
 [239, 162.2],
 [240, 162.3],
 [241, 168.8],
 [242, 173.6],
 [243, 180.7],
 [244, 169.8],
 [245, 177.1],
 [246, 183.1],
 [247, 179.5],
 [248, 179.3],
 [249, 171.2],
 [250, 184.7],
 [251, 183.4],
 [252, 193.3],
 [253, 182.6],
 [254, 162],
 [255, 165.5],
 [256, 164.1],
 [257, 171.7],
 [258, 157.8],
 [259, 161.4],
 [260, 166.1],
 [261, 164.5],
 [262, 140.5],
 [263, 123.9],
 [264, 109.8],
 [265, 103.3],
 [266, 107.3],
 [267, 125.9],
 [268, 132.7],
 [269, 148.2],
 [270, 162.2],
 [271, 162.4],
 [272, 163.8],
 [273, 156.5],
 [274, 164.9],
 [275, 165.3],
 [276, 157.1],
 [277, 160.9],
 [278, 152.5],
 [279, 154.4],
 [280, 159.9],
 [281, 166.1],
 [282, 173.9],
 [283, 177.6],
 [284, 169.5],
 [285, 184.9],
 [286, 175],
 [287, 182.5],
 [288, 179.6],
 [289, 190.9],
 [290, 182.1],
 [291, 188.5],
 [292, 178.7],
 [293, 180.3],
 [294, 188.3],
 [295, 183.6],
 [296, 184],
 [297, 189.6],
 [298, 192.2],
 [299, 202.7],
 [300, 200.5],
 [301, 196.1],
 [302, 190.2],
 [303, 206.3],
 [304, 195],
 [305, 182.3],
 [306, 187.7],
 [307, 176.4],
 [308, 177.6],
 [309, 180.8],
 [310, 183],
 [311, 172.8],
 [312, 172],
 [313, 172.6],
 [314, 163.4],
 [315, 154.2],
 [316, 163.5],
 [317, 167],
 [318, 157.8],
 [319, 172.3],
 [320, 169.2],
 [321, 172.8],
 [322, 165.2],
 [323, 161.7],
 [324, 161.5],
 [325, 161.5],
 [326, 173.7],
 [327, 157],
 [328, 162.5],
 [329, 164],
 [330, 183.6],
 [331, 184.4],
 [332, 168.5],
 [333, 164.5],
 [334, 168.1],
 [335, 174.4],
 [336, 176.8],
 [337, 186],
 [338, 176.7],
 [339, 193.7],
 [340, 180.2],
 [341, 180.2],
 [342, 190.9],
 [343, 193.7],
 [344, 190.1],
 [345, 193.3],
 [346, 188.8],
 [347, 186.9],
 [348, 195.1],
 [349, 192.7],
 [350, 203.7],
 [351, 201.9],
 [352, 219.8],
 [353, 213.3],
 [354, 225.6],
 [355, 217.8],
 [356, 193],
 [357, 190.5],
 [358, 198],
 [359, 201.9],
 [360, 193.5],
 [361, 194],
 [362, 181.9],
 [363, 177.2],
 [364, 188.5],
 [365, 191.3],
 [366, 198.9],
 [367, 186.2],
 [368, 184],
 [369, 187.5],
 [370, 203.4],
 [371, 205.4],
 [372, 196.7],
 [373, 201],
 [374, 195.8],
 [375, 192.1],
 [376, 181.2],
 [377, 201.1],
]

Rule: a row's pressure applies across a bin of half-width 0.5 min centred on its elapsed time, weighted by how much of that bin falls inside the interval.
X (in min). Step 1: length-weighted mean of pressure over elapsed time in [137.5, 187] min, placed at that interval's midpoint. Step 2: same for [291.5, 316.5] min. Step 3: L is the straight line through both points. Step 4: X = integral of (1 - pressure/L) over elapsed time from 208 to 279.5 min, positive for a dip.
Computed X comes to 7.0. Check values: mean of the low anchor 190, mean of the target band 168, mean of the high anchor 183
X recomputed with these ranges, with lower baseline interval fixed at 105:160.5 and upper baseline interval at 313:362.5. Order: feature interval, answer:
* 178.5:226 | 9.00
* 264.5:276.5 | 3.46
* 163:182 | 4.23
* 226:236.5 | 2.31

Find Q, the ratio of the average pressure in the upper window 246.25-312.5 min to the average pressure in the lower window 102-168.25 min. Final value 0.7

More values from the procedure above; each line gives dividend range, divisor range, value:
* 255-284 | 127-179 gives 0.75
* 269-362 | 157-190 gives 0.96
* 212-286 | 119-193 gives 0.80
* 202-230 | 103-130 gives 0.60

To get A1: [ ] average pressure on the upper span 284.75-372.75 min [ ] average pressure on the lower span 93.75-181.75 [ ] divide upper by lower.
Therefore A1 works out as 0.75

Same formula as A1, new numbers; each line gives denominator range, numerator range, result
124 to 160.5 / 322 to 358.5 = 0.84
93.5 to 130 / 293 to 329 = 0.56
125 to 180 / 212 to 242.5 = 0.85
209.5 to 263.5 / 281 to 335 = 1.02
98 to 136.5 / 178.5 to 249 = 0.60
